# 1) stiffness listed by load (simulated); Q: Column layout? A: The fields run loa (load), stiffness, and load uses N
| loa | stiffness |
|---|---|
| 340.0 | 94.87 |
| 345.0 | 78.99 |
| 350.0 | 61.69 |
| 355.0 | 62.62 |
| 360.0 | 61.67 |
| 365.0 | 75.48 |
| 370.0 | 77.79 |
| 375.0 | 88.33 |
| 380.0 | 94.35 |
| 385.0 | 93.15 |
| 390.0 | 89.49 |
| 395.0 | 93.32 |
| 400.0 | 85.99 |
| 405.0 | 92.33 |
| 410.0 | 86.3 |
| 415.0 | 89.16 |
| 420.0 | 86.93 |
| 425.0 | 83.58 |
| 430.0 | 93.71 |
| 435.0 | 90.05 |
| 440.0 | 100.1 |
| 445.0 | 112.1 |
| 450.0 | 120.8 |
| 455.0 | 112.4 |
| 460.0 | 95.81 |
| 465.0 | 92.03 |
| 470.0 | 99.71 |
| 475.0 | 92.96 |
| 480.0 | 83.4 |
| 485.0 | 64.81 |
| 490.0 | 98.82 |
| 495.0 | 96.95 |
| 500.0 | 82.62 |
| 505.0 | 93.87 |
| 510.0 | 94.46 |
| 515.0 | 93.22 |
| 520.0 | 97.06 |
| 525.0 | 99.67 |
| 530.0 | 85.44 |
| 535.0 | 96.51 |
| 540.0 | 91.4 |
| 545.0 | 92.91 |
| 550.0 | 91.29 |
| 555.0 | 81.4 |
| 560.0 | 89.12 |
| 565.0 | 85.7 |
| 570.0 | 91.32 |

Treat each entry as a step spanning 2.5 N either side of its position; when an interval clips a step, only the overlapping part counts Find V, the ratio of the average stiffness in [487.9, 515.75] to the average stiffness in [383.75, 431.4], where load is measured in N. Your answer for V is 1.05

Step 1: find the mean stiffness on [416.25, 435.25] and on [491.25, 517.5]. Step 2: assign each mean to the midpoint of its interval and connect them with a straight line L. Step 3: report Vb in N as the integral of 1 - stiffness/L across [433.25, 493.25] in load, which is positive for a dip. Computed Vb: -4.4 N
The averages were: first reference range 88.4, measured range 97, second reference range 92.5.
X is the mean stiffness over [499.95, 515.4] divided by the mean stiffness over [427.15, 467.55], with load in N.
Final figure 0.9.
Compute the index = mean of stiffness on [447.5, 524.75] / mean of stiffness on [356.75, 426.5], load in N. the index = 1.1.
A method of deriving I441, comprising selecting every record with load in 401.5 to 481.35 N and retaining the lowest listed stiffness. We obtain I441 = 83.4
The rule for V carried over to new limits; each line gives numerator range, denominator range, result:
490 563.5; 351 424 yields 1.10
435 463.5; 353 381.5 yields 1.39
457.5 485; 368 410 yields 1.01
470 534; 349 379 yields 1.25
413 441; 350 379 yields 1.23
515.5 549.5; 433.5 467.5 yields 0.90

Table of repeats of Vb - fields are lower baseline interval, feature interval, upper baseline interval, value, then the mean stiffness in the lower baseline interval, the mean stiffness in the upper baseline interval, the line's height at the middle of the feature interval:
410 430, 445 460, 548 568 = -4.3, 87.4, 86.9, 87.3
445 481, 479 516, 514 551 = 3.3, 101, 93.5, 97.4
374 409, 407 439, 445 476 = 2.6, 90.9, 104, 96.7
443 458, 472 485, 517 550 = 2.8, 115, 93.6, 107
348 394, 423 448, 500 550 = -3.4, 79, 93.1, 84.9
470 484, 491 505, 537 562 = -0.5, 87.7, 89.4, 88.2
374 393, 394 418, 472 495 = 0.4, 91.6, 86.6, 90.5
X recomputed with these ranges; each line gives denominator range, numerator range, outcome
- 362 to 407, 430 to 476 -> 1.16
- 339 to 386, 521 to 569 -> 1.16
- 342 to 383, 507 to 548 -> 1.24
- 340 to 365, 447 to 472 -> 1.49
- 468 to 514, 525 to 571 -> 1.00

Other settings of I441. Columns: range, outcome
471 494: 64.81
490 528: 82.62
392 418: 85.99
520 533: 85.44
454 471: 92.03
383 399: 89.49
